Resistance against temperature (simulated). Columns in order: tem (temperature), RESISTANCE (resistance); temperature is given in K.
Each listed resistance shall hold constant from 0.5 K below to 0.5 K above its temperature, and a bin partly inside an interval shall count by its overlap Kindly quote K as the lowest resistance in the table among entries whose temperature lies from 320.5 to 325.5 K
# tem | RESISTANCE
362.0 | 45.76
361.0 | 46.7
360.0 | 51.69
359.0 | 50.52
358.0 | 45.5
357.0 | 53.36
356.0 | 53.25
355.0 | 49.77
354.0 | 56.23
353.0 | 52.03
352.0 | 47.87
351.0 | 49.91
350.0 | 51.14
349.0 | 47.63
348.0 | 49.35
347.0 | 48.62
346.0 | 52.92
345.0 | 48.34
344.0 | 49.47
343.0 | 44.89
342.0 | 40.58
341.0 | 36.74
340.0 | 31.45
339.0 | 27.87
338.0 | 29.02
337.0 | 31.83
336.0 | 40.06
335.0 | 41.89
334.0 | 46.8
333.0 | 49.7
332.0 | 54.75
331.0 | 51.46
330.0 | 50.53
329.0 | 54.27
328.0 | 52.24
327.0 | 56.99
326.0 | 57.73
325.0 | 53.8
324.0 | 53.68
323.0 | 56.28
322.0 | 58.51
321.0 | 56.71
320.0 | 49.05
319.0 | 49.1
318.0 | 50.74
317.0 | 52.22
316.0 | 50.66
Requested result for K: 53.68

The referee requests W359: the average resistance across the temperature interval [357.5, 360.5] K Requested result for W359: 49.2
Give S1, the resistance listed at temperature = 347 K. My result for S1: 48.62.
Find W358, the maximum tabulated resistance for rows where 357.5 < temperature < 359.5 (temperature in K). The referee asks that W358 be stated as 50.52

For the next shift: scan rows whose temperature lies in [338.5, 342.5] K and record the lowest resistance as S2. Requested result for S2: 27.87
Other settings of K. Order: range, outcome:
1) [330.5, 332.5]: 51.46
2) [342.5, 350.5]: 44.89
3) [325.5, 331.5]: 50.53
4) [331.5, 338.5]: 29.02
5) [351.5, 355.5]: 47.87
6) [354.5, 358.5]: 45.5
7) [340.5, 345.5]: 36.74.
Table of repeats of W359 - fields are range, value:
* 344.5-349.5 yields 49.4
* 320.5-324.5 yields 56.3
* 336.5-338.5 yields 30.4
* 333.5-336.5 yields 42.9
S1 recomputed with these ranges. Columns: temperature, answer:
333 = 49.7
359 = 50.52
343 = 44.89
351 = 49.91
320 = 49.05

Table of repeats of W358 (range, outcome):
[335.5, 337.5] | 40.06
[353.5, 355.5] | 56.23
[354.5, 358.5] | 53.36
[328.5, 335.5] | 54.75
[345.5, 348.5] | 52.92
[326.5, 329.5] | 56.99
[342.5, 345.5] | 49.47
